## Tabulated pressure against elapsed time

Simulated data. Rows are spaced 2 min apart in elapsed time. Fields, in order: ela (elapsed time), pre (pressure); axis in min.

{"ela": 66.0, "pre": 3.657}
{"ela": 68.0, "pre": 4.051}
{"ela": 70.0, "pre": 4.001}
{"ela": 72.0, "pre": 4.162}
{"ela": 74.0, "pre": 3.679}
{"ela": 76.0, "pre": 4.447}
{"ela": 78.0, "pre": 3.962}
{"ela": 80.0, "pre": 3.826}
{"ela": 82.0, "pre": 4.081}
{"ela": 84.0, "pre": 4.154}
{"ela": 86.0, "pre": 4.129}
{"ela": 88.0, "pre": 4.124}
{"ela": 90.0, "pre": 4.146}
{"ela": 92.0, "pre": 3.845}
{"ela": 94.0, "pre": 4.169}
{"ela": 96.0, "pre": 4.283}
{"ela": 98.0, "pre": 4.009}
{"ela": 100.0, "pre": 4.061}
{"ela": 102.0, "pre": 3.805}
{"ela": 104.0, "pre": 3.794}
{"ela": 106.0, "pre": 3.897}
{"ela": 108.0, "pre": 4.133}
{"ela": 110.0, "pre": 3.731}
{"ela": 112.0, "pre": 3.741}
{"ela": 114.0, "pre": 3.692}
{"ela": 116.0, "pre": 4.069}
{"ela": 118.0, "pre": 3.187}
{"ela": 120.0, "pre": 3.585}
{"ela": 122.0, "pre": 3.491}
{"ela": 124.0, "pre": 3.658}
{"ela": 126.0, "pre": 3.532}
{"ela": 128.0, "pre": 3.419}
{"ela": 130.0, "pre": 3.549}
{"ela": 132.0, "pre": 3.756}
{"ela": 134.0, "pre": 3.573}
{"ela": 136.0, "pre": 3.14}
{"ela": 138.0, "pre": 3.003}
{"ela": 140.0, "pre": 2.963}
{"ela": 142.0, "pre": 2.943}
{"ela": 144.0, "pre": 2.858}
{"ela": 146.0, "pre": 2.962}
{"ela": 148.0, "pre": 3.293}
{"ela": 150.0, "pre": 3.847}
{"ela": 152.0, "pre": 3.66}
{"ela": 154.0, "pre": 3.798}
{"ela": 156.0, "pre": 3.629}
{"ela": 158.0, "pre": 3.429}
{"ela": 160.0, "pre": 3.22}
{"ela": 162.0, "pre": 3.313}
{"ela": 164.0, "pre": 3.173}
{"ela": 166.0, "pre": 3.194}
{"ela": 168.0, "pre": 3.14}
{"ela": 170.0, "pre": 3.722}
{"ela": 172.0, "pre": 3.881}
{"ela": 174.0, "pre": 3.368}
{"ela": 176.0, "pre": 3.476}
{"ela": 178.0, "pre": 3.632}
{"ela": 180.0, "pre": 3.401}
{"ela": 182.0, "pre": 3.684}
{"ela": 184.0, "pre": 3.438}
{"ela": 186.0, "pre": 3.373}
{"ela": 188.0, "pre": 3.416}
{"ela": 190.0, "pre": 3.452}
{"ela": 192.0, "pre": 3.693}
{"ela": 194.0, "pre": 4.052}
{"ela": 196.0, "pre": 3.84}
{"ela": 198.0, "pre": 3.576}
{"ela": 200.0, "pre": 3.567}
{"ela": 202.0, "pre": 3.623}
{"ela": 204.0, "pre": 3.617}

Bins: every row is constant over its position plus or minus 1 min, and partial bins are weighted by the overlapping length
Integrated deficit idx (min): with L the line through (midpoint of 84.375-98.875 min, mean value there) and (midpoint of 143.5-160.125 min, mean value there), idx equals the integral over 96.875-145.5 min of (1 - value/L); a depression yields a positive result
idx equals 2.9 min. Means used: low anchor 4.1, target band 3.56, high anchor 3.44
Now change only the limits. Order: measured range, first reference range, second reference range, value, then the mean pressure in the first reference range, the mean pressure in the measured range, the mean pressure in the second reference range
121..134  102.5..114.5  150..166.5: 0.43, 3.84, 3.57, 3.46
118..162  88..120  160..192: 3.39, 3.9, 3.39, 3.44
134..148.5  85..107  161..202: 2.73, 4.02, 3.05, 3.52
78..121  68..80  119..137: -1.54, 4.03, 3.93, 3.52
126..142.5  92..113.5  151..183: 1.79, 3.95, 3.32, 3.48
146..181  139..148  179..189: -2.80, 2.97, 3.47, 3.46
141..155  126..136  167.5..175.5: 0.79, 3.53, 3.34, 3.55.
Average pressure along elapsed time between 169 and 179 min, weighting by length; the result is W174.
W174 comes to 3.62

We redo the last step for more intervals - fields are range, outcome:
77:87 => 4.03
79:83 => 3.95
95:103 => 4.04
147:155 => 3.65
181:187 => 3.5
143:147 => 2.91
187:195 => 3.65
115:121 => 3.61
